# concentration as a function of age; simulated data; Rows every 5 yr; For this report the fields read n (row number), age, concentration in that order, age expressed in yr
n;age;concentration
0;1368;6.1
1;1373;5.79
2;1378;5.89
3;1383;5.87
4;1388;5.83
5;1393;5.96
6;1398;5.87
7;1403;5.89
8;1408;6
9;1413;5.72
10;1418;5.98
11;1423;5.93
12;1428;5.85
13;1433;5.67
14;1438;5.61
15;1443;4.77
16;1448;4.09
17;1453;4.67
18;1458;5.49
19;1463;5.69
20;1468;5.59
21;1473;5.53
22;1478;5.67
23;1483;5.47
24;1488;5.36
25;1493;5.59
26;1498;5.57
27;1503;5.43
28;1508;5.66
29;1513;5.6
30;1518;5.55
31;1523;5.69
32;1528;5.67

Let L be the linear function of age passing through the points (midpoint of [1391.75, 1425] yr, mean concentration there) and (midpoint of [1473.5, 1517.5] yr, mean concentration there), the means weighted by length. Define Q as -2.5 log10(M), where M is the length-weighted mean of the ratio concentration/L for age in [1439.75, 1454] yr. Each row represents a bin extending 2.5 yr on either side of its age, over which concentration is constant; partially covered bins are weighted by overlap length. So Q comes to 0.25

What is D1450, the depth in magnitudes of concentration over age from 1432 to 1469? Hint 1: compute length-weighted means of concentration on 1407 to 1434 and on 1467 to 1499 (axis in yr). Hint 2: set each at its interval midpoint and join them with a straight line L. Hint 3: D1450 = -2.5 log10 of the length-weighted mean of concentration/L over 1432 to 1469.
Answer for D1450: 0.108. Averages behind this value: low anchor 5.86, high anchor 5.54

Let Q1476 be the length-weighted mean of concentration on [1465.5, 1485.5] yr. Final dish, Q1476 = 5.57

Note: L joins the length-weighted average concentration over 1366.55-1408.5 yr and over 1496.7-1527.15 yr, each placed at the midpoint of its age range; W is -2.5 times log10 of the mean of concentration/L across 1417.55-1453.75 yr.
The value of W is 0.09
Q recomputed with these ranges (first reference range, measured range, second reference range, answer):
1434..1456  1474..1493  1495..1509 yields -0.039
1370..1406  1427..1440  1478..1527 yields 0.010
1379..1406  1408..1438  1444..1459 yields -0.111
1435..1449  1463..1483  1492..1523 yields -0.072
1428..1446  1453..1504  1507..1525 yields 0.002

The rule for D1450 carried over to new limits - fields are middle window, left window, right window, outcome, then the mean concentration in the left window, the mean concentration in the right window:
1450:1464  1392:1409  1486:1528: 0.106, 5.92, 5.57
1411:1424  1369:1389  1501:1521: -0.018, 5.87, 5.57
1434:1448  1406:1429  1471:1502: 0.146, 5.9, 5.53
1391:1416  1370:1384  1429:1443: -0.035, 5.86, 5.51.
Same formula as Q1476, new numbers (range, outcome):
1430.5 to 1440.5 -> 5.64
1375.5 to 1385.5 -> 5.88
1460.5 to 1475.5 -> 5.6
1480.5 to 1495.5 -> 5.47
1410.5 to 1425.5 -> 5.88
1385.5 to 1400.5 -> 5.89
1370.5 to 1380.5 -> 5.84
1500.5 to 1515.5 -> 5.56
